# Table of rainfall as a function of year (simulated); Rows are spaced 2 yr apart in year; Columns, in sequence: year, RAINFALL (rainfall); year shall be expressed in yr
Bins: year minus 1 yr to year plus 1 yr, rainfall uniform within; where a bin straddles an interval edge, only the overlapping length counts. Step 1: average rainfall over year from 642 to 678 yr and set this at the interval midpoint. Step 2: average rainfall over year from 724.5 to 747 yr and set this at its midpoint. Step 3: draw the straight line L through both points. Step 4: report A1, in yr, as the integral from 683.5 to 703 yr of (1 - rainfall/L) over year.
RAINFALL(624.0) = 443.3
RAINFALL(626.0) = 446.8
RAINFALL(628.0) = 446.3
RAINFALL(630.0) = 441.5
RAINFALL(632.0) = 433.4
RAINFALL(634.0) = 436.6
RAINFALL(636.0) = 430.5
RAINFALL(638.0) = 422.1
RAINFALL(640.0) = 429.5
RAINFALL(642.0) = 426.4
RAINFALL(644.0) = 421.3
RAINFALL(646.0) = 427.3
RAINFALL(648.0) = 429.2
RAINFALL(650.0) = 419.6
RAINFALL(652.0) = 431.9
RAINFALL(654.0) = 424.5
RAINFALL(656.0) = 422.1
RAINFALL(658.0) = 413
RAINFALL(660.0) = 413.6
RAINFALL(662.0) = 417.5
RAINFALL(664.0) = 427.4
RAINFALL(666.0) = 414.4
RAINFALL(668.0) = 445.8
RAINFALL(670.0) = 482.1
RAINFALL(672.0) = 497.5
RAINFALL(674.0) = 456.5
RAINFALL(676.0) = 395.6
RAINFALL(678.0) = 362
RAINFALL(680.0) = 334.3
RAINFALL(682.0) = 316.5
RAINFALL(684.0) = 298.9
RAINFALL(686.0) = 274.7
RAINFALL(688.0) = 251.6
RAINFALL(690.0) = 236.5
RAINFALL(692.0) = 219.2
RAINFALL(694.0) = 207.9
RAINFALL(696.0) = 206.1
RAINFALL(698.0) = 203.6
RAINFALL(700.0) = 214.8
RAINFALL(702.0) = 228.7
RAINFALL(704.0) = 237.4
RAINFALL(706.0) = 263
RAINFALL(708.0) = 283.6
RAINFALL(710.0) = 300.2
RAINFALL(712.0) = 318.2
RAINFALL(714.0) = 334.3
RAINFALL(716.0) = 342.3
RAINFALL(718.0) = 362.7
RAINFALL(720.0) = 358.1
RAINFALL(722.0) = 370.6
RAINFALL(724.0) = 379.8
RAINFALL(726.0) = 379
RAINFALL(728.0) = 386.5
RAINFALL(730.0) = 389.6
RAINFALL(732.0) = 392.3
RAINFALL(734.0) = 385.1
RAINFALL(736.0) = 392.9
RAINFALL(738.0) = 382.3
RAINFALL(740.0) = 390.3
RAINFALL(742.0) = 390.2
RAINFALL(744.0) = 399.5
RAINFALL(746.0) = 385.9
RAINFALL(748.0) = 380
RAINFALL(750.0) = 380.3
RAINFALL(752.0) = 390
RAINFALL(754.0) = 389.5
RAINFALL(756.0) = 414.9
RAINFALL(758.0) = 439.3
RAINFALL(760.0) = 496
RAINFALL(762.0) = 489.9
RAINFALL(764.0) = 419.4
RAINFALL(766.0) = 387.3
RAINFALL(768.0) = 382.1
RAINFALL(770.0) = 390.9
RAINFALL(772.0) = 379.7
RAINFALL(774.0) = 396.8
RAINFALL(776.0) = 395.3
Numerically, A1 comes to 8.5 yr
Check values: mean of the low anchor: 430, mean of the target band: 233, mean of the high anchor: 388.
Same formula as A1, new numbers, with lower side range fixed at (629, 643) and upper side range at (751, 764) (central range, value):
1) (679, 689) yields 3.2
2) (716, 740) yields 3.1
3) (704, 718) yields 4.1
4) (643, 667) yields 0.6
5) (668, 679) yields -0.2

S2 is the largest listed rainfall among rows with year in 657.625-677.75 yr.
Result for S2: 497.5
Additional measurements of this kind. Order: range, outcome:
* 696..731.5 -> 389.6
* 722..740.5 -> 392.9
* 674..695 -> 456.5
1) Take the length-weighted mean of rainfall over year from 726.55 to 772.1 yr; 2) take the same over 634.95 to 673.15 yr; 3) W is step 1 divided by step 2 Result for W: 0.9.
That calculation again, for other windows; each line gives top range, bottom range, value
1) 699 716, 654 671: 0.64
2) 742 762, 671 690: 1.18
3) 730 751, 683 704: 1.66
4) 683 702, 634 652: 0.55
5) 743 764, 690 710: 1.79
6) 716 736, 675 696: 1.32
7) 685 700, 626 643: 0.52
